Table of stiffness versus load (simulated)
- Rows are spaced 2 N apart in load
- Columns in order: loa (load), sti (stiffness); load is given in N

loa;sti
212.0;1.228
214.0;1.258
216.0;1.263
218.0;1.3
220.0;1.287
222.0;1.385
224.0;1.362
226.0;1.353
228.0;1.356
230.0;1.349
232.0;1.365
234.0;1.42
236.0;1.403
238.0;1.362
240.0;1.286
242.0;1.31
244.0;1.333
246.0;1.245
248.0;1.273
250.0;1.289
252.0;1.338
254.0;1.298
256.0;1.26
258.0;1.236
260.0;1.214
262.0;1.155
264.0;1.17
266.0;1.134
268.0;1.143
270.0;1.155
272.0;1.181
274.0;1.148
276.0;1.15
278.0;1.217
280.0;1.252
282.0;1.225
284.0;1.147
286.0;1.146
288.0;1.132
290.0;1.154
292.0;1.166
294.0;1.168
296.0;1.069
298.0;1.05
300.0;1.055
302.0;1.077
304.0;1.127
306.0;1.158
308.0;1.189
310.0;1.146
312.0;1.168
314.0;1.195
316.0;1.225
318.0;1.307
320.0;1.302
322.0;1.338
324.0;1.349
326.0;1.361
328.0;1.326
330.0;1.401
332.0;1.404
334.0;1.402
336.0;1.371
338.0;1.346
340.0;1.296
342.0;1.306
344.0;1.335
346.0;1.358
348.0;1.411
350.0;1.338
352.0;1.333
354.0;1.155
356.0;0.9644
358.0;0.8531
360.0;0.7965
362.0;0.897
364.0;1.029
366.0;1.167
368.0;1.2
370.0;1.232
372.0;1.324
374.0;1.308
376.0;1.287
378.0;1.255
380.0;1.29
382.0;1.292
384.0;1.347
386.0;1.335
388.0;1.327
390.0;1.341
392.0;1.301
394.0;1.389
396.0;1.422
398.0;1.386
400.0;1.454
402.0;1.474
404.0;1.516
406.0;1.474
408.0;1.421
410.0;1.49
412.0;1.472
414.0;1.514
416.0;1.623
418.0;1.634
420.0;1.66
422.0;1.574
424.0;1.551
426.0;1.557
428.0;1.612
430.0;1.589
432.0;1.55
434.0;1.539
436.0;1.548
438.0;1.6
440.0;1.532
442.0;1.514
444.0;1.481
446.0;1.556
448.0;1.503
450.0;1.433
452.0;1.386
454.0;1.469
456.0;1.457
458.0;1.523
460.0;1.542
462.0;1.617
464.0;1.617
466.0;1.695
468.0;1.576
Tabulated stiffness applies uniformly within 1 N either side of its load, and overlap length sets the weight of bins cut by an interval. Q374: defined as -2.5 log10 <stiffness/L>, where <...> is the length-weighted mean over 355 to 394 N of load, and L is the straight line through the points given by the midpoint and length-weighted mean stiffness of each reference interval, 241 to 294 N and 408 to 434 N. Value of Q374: 0.219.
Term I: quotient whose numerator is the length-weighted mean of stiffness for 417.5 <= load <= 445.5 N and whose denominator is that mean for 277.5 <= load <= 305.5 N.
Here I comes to 1.37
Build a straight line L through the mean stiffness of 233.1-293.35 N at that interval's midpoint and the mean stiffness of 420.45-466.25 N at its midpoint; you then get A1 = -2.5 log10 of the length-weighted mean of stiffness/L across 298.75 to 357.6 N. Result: 0.07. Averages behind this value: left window 1.23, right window 1.54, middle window 1.26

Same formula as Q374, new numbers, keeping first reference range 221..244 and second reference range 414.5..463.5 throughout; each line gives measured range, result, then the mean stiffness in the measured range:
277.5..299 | 0.21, 1.16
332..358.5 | 0.14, 1.28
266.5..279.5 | 0.19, 1.17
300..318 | 0.22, 1.16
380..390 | 0.13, 1.32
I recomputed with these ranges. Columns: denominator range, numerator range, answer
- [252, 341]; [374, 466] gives 1.21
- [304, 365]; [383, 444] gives 1.21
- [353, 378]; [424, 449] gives 1.40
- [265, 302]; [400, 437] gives 1.34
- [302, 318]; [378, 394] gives 1.12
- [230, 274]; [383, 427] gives 1.16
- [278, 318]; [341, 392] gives 1.06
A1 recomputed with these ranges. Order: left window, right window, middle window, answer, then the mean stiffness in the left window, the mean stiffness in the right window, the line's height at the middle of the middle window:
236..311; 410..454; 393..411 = 0.021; 1.2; 1.54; 1.48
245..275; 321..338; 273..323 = 0.111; 1.22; 1.37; 1.3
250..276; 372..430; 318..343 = -0.024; 1.2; 1.44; 1.32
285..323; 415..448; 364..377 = 0.117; 1.17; 1.57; 1.38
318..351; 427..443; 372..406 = 0.081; 1.35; 1.56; 1.46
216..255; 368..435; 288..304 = 0.229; 1.33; 1.44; 1.37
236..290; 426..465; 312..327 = 0.026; 1.23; 1.53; 1.32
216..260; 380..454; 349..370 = 0.303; 1.32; 1.48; 1.43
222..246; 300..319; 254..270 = 0.081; 1.35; 1.17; 1.28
